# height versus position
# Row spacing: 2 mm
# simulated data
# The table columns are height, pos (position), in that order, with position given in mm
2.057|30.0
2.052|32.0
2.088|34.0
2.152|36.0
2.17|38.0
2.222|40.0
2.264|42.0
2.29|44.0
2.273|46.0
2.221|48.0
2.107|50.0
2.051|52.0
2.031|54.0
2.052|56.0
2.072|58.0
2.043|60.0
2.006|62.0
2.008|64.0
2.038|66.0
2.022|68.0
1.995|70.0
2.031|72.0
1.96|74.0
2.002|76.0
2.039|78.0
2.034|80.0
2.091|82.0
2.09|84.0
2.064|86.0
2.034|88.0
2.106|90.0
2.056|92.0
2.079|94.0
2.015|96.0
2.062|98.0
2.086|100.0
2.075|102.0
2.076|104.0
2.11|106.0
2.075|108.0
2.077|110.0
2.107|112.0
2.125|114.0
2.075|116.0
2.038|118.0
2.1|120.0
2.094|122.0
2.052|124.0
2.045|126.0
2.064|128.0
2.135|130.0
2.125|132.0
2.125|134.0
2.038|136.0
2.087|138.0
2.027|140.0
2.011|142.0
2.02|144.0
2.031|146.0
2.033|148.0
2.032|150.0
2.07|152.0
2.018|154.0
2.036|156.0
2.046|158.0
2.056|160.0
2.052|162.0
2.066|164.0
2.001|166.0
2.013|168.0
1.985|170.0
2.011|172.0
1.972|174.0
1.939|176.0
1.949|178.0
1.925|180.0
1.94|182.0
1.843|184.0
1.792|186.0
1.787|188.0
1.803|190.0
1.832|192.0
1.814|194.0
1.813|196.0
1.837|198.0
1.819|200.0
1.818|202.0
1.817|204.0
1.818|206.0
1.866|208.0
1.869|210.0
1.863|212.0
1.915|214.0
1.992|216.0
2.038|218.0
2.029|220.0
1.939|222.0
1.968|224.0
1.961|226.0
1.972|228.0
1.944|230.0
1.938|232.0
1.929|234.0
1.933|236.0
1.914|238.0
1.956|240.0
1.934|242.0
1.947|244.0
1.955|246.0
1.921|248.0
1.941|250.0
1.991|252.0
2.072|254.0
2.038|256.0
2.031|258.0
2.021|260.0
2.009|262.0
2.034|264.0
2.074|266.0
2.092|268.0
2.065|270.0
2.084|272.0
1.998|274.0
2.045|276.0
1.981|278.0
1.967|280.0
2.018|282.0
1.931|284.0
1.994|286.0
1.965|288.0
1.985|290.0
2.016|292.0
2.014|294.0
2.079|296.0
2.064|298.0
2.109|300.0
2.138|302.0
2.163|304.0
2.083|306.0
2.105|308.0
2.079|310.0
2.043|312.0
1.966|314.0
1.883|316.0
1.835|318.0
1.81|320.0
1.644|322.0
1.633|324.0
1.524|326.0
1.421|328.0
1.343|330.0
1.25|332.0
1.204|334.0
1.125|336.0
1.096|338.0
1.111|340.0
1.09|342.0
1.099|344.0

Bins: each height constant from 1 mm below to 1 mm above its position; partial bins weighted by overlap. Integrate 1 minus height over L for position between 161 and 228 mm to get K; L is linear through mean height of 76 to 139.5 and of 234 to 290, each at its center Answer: 3.9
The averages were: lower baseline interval 2.08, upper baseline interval 2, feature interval 1.91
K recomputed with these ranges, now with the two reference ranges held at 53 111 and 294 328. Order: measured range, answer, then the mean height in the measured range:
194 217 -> 1.53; 1.86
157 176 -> -0.11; 2.02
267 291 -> -0.74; 2.01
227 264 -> -0.08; 1.97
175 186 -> 0.51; 1.91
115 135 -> -0.57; 2.09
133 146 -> -0.19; 2.05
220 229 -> 0.04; 1.97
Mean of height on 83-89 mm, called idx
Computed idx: 2.06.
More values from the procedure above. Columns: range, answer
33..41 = 2.16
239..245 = 1.95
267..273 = 2.08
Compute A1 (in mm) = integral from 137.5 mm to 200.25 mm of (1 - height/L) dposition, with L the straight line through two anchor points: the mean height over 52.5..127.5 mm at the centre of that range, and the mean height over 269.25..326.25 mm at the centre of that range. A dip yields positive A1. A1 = 2.1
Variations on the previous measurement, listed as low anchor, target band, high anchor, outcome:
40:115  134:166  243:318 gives 0.2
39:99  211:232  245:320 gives 0.8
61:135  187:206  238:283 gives 2.0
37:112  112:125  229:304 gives -0.1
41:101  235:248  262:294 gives 0.6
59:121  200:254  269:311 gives 3.1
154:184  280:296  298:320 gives 0.3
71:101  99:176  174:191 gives -3.9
